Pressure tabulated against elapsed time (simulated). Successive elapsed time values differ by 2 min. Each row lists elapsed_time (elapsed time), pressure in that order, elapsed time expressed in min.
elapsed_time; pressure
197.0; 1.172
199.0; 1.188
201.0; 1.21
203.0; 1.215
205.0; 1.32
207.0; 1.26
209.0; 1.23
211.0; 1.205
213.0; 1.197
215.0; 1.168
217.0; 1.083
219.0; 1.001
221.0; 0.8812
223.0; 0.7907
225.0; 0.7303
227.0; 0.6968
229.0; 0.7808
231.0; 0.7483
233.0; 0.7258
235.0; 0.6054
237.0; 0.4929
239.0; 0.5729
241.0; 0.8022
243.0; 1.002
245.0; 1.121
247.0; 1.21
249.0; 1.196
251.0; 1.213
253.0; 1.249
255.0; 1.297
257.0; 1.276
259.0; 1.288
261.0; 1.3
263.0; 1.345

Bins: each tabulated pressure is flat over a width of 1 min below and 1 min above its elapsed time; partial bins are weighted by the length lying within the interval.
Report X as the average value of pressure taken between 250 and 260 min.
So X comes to 1.26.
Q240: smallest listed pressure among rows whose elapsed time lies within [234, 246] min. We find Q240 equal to 0.4929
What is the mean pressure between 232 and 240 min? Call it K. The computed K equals 0.599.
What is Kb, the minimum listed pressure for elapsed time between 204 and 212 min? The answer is 1.205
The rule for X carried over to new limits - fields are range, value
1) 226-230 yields 0.739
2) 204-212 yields 1.25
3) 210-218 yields 1.16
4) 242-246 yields 1.06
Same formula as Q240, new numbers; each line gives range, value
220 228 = 0.6968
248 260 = 1.196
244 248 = 1.121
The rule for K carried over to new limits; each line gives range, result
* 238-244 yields 0.792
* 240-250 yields 1.07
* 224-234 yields 0.736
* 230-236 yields 0.693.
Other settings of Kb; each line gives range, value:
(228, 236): 0.6054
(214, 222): 0.8812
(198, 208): 1.188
